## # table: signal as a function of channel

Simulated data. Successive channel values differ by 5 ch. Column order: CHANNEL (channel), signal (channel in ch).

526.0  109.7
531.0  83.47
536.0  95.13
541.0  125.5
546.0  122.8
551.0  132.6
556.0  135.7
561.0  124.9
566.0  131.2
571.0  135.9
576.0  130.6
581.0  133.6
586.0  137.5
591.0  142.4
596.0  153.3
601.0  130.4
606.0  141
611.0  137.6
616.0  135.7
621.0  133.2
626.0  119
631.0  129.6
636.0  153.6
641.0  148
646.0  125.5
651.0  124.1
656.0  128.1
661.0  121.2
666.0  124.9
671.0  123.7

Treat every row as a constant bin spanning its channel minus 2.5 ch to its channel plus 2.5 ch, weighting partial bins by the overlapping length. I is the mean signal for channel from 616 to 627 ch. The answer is 129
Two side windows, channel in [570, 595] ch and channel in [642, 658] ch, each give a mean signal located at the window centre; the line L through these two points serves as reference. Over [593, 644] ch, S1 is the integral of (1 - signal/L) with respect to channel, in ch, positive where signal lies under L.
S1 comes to -2.3 ch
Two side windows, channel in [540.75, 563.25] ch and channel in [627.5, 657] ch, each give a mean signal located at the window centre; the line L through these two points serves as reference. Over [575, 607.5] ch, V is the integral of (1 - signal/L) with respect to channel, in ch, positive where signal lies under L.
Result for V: -1.8 ch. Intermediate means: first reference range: 129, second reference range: 135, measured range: 139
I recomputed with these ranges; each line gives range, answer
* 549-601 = 136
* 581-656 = 136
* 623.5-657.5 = 133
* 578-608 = 140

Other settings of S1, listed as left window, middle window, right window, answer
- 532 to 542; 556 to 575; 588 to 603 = -1.4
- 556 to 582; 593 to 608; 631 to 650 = -0.7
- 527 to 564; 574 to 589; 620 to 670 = -1.5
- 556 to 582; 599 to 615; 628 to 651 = -0.2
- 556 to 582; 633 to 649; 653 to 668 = -1.9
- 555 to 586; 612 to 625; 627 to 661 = 0.0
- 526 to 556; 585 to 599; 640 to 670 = -2.9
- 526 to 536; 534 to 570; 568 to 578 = -3.8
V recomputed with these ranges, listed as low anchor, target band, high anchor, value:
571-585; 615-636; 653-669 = -0.6 ch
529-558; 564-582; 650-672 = -2.2 ch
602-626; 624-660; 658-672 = -1.1 ch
